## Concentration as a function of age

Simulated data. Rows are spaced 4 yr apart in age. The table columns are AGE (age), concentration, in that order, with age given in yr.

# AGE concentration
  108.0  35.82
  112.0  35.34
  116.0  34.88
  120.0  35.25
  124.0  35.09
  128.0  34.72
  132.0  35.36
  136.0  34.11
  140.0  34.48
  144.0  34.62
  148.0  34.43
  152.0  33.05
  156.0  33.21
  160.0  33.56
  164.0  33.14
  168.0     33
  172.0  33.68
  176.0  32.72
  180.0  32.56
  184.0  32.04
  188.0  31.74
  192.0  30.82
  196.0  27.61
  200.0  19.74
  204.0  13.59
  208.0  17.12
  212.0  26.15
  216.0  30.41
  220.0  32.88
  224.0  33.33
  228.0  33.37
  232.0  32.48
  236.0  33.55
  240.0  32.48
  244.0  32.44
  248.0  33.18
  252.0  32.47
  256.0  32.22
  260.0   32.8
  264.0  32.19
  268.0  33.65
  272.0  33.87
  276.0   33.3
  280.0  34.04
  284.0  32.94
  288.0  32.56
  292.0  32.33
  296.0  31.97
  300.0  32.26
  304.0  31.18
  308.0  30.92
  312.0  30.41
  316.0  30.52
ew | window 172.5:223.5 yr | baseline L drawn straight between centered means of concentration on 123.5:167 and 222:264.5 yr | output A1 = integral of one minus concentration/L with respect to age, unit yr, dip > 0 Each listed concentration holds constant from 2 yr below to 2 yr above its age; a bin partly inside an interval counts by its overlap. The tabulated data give 8.8 yr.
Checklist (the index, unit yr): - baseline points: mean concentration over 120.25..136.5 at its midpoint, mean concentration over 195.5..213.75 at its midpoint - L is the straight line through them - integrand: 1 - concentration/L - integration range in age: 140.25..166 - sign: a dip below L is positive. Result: -3.1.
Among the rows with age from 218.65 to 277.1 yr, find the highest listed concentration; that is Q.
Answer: 33.87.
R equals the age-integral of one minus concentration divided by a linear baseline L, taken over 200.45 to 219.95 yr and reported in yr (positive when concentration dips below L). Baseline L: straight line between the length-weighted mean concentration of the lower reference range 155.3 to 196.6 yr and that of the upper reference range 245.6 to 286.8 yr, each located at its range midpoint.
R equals 5.9 yr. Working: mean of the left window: 32.3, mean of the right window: 33.1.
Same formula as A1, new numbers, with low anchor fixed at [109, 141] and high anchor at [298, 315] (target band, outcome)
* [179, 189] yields 0.5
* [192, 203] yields 3.1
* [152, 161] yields 0.3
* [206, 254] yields 2.8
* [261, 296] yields -1.4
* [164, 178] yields 0.4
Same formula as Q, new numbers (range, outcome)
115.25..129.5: 35.25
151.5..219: 33.68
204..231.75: 33.37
